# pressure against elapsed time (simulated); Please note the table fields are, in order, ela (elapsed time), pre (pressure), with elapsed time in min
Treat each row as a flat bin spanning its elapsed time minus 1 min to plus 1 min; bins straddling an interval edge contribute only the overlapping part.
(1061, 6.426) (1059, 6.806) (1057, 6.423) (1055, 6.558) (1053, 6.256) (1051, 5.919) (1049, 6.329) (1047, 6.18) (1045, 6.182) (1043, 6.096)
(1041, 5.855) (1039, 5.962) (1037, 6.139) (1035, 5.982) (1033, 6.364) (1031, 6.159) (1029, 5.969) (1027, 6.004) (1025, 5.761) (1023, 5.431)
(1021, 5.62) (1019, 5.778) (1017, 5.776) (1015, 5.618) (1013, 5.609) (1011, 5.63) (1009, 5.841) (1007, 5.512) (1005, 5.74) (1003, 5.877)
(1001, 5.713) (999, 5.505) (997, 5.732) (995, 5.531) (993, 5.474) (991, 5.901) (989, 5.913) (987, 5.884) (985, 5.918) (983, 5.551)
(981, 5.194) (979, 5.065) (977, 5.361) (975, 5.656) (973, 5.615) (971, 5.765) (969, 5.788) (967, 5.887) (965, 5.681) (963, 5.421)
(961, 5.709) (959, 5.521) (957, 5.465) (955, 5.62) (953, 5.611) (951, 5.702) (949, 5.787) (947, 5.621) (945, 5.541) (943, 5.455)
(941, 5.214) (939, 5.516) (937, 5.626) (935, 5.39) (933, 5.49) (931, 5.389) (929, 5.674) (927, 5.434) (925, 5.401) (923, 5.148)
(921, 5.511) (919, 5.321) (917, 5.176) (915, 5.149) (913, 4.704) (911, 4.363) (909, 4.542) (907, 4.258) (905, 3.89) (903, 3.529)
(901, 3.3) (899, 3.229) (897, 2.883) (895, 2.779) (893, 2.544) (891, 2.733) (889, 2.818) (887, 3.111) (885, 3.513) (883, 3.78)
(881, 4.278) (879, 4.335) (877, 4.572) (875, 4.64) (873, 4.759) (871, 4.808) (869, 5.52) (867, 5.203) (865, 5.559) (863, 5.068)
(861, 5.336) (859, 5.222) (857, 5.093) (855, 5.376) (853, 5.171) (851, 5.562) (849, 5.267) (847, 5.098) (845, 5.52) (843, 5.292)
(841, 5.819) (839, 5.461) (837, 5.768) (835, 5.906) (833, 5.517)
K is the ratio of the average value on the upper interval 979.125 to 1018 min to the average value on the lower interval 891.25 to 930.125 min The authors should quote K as 1.31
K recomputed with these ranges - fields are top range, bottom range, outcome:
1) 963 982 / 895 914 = 1.46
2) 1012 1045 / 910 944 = 1.11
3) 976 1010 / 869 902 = 1.53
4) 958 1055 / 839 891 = 1.21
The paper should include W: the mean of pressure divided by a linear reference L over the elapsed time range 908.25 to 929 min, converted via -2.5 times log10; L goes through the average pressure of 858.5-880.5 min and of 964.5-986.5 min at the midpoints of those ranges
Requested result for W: 0.03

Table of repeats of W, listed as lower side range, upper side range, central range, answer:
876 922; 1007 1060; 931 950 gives -0.20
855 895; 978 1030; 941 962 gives -0.09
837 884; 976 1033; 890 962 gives 0.11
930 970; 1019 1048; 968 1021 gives 0.03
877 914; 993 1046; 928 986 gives -0.18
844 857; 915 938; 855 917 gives 0.26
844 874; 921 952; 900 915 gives 0.28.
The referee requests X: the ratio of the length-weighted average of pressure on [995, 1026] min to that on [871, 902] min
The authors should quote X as 1.58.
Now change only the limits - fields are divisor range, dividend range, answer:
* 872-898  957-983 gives 1.54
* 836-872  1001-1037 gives 1.09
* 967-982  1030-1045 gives 1.10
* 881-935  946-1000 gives 1.33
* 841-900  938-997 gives 1.25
